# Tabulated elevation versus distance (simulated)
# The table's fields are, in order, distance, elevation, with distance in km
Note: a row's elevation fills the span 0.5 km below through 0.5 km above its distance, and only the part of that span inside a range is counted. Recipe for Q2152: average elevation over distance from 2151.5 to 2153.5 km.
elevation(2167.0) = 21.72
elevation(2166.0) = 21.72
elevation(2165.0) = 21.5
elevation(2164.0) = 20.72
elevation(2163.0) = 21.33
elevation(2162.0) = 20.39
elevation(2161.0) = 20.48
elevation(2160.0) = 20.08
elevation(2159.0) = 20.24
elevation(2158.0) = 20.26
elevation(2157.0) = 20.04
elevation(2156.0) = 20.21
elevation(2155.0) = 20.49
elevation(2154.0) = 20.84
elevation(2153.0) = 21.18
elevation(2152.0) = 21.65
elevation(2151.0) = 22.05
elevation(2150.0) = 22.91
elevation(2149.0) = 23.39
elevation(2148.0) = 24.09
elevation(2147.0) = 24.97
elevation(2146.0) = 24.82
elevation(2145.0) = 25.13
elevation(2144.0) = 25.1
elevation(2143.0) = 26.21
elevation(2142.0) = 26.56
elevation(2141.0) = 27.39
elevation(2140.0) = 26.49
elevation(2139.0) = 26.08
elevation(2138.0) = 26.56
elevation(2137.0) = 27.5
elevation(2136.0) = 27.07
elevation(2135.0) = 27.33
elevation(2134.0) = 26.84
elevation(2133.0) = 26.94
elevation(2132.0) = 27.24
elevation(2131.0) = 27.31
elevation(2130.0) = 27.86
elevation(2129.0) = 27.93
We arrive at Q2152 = 21.4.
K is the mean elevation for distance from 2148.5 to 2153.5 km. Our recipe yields 22.2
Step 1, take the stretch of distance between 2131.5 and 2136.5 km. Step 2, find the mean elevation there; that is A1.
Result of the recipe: 27.1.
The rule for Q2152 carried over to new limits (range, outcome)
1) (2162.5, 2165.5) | 21.2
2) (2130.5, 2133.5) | 27.2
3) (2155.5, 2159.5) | 20.2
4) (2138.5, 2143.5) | 26.5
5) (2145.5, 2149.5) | 24.3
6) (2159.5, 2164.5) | 20.6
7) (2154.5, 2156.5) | 20.4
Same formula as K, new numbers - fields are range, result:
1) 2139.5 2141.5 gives 26.9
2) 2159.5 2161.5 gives 20.3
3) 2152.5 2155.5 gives 20.8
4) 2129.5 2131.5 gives 27.6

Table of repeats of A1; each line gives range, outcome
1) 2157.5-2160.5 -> 20.2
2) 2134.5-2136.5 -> 27.2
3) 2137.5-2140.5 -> 26.4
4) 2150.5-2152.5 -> 21.9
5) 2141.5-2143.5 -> 26.4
